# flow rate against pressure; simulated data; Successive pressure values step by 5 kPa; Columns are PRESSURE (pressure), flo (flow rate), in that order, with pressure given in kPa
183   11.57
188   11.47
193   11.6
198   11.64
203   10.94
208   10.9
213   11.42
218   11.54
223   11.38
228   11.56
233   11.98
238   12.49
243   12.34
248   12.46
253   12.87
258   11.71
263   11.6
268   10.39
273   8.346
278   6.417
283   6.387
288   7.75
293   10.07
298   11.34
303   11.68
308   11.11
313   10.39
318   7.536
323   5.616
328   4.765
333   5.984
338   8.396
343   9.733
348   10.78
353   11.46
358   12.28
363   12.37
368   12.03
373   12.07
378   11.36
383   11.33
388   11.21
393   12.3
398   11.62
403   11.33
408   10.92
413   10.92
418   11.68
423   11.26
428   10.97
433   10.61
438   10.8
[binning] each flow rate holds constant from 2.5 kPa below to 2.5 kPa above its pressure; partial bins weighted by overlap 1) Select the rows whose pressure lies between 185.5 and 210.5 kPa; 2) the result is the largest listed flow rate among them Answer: 11.64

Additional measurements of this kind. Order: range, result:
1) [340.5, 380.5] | 12.37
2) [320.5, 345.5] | 9.733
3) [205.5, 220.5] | 11.54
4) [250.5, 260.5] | 12.87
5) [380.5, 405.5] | 12.3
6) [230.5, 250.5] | 12.49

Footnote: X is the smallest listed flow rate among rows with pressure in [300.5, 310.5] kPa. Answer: 11.11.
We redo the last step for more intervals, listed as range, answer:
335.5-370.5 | 8.396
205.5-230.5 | 10.9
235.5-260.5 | 11.71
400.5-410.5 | 10.92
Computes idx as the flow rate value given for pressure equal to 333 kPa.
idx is 5.984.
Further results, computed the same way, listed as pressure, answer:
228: 11.56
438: 10.8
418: 11.68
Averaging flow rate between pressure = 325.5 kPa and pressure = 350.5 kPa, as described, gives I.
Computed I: 7.93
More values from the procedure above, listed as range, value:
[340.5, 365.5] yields 11.3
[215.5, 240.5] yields 11.8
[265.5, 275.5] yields 9.37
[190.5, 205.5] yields 11.4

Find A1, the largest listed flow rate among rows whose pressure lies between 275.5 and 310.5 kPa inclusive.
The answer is 11.68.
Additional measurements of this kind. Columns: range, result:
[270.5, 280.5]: 8.346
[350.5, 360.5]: 12.28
